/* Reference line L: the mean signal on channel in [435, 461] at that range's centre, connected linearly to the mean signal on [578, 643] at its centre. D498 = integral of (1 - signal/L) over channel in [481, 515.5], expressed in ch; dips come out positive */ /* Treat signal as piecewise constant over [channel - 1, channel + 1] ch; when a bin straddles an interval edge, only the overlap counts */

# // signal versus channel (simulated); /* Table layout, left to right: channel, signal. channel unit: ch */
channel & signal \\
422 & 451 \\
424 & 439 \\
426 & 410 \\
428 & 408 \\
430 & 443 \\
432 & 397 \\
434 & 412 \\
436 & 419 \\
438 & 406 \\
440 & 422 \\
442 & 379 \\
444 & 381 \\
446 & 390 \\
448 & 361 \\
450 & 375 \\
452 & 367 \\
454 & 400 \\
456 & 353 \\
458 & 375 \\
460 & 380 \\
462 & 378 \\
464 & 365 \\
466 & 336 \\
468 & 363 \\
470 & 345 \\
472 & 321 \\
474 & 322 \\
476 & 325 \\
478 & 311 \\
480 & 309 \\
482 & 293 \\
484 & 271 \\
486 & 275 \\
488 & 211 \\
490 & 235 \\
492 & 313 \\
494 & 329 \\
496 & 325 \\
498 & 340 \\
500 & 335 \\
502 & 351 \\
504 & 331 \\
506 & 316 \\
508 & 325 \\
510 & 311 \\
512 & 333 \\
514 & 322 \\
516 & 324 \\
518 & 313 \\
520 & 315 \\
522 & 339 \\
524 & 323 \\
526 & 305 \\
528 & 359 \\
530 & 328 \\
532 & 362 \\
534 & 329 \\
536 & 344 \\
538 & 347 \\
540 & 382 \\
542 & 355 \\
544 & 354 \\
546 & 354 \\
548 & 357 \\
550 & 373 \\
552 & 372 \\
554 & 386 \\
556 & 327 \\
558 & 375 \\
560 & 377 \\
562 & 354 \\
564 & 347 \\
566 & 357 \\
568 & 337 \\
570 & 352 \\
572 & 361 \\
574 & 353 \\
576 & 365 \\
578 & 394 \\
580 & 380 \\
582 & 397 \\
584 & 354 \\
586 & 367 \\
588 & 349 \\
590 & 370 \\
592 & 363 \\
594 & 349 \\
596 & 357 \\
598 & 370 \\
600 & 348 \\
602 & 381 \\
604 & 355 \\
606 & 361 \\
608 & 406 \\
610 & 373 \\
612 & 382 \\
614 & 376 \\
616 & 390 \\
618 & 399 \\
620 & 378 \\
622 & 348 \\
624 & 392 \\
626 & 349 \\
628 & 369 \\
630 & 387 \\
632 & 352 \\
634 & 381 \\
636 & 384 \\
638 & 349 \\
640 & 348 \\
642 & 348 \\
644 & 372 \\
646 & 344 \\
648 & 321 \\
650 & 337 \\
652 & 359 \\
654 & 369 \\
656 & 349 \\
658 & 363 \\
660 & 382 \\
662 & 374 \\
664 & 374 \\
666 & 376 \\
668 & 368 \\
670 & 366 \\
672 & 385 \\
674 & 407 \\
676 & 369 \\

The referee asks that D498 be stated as 6.6 ch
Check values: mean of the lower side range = 385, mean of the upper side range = 370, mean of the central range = 307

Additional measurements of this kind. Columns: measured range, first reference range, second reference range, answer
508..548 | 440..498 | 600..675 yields 1.3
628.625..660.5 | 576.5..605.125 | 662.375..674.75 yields 1.4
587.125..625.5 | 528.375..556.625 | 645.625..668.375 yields -1.4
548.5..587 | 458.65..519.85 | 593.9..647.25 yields -1.7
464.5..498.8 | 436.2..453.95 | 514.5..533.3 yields 5.0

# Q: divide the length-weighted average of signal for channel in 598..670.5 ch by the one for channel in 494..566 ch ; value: 1.07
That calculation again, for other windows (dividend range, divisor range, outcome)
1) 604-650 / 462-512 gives 1.16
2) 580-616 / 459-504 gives 1.15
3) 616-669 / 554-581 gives 1.01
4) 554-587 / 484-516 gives 1.17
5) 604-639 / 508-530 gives 1.15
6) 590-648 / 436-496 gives 1.07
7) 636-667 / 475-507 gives 1.18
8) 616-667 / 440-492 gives 1.08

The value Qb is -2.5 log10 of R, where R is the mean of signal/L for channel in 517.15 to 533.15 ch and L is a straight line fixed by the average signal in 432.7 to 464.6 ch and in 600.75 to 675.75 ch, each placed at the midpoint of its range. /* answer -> 0.15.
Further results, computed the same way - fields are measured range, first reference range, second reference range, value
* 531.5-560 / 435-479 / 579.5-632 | 0.031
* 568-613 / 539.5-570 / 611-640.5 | -0.002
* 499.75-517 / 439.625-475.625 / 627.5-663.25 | 0.116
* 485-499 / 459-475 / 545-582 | 0.219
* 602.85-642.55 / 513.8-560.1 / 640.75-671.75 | -0.045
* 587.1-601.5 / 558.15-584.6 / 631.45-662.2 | 0.010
